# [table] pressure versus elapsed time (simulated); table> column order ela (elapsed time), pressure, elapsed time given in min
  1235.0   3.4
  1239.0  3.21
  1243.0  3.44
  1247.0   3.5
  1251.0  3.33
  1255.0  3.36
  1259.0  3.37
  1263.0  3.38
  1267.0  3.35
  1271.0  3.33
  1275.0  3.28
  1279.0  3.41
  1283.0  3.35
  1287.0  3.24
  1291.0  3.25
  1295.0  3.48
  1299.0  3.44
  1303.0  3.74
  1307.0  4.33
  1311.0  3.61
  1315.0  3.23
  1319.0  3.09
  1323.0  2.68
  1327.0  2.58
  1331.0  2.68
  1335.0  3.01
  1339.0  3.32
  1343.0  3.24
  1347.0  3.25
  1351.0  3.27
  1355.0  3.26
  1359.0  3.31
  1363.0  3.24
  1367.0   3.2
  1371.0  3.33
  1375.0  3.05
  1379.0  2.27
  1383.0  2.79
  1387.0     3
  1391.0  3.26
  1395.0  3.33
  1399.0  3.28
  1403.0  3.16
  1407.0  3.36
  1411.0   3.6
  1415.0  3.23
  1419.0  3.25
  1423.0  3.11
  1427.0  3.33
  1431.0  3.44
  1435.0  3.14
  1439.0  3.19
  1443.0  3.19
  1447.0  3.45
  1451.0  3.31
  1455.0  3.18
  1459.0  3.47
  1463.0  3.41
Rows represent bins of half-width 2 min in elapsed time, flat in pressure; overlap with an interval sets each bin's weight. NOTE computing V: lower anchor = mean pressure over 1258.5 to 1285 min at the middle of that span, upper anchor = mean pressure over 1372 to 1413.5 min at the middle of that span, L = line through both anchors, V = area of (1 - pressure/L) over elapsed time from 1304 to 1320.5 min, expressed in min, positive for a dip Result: -1.6 min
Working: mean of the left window 3.35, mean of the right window 3.12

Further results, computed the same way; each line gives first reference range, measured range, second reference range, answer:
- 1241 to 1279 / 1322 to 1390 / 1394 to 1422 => 6.0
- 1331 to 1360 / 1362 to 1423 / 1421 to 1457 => 1.4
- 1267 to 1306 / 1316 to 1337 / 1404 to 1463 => 3.4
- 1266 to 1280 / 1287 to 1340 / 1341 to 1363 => 0.6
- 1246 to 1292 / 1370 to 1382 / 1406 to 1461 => 1.7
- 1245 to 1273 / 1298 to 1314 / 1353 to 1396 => -2.5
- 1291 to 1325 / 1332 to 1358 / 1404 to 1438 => 1.4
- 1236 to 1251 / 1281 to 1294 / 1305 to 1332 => -0.1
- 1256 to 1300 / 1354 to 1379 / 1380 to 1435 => 0.8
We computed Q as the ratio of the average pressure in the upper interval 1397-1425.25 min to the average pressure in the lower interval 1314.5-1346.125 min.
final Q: 1.1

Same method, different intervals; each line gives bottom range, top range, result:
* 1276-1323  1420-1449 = 0.95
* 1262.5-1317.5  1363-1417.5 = 0.91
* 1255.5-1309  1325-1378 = 0.90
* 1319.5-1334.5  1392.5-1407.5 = 1.20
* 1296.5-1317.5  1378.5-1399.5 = 0.83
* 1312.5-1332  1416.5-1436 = 1.13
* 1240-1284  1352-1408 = 0.93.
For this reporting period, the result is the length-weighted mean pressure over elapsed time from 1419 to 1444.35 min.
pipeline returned 3.24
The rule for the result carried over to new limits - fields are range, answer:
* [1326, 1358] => 3.1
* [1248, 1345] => 3.3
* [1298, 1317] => 3.68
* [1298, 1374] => 3.25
